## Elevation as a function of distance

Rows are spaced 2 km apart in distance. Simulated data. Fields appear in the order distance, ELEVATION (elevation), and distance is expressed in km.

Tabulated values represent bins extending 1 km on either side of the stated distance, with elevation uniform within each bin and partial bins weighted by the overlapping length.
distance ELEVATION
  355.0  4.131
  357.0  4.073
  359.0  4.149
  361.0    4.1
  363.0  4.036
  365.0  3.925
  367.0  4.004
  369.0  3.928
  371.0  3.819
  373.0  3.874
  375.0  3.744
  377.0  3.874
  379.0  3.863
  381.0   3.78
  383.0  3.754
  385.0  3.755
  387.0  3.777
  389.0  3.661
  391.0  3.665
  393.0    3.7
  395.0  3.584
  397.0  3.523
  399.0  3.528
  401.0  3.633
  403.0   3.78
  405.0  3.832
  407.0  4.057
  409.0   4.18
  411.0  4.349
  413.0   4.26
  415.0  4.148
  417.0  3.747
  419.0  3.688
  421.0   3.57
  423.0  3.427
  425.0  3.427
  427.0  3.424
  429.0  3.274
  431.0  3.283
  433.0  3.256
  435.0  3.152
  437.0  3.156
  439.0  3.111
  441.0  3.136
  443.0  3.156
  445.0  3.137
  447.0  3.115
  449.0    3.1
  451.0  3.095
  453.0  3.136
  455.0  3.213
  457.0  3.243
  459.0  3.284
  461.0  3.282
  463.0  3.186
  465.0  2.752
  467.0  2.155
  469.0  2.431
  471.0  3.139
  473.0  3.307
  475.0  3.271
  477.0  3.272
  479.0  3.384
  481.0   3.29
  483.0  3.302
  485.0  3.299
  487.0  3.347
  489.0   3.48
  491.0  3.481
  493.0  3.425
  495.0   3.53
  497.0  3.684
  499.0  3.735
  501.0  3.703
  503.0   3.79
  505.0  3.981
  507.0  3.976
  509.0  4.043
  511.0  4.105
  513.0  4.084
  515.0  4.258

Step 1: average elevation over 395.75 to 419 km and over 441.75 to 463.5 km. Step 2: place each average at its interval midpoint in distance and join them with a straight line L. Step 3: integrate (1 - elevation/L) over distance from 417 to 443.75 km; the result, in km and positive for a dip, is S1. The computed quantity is 1.5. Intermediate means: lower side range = 3.9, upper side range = 3.18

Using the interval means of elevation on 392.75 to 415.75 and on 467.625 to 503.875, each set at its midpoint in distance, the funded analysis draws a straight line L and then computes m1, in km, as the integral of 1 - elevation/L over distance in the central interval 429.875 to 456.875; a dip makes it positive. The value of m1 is 3.53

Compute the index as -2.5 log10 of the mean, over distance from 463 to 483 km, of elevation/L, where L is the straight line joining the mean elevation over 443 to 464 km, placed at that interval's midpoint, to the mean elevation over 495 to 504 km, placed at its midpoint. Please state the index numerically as 0.13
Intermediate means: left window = 3.18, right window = 3.71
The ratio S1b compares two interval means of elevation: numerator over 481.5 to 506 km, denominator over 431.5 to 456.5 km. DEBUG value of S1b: 1.13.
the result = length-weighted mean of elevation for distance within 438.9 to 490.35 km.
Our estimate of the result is 3.14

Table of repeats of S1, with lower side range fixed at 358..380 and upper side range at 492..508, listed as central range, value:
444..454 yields 1.82 km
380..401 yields 1.25 km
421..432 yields 1.32 km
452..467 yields 2.78 km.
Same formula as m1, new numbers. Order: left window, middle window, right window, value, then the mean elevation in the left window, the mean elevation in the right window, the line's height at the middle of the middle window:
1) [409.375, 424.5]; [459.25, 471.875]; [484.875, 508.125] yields 2.99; 3.88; 3.63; 3.73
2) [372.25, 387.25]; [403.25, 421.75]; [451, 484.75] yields -2.26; 3.8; 3.11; 3.54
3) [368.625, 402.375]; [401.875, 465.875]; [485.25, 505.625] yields 4.11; 3.73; 3.6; 3.67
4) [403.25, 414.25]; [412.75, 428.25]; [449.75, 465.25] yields 0.84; 4.11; 3.17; 3.88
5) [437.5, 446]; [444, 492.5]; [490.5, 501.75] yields 2.92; 3.14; 3.6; 3.36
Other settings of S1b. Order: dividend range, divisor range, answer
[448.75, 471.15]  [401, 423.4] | 0.76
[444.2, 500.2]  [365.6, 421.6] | 0.84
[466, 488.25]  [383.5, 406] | 0.85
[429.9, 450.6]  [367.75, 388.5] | 0.83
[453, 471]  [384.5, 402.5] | 0.81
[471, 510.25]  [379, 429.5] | 0.94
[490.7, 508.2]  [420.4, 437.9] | 1.12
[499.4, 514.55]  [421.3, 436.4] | 1.19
